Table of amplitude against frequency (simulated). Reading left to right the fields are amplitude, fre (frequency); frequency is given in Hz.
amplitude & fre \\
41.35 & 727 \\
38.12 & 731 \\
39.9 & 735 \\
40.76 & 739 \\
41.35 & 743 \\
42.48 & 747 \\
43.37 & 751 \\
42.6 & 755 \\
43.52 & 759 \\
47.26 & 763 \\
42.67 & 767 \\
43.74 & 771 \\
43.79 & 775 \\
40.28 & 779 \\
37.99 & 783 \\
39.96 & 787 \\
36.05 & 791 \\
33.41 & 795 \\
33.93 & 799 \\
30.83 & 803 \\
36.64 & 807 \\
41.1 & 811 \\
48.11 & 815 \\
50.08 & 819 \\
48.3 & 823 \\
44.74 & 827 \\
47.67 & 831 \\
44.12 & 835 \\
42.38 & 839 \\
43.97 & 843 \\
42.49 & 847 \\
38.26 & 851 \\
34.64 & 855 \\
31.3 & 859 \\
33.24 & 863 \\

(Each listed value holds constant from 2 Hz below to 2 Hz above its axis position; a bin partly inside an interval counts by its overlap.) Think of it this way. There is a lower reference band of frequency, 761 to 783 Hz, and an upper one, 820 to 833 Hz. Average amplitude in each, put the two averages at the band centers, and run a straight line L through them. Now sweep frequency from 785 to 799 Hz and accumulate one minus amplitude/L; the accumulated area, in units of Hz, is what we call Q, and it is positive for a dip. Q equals 2.6 Hz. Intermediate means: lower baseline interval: 43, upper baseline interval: 47.1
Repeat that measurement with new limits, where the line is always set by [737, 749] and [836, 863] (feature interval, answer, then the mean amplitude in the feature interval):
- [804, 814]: 0.18 Hz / 39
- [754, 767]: -1.04 Hz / 44.3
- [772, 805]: 2.52 Hz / 37.2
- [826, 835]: -1.56 Hz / 45.9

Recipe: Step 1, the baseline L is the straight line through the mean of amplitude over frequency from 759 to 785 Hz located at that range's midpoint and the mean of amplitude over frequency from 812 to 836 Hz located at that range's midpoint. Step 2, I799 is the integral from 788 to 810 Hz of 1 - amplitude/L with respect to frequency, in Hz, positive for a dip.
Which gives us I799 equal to 5.0 Hz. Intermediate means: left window 42.7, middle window 34.7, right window 47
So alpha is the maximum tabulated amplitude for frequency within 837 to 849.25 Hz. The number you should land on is 43.97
